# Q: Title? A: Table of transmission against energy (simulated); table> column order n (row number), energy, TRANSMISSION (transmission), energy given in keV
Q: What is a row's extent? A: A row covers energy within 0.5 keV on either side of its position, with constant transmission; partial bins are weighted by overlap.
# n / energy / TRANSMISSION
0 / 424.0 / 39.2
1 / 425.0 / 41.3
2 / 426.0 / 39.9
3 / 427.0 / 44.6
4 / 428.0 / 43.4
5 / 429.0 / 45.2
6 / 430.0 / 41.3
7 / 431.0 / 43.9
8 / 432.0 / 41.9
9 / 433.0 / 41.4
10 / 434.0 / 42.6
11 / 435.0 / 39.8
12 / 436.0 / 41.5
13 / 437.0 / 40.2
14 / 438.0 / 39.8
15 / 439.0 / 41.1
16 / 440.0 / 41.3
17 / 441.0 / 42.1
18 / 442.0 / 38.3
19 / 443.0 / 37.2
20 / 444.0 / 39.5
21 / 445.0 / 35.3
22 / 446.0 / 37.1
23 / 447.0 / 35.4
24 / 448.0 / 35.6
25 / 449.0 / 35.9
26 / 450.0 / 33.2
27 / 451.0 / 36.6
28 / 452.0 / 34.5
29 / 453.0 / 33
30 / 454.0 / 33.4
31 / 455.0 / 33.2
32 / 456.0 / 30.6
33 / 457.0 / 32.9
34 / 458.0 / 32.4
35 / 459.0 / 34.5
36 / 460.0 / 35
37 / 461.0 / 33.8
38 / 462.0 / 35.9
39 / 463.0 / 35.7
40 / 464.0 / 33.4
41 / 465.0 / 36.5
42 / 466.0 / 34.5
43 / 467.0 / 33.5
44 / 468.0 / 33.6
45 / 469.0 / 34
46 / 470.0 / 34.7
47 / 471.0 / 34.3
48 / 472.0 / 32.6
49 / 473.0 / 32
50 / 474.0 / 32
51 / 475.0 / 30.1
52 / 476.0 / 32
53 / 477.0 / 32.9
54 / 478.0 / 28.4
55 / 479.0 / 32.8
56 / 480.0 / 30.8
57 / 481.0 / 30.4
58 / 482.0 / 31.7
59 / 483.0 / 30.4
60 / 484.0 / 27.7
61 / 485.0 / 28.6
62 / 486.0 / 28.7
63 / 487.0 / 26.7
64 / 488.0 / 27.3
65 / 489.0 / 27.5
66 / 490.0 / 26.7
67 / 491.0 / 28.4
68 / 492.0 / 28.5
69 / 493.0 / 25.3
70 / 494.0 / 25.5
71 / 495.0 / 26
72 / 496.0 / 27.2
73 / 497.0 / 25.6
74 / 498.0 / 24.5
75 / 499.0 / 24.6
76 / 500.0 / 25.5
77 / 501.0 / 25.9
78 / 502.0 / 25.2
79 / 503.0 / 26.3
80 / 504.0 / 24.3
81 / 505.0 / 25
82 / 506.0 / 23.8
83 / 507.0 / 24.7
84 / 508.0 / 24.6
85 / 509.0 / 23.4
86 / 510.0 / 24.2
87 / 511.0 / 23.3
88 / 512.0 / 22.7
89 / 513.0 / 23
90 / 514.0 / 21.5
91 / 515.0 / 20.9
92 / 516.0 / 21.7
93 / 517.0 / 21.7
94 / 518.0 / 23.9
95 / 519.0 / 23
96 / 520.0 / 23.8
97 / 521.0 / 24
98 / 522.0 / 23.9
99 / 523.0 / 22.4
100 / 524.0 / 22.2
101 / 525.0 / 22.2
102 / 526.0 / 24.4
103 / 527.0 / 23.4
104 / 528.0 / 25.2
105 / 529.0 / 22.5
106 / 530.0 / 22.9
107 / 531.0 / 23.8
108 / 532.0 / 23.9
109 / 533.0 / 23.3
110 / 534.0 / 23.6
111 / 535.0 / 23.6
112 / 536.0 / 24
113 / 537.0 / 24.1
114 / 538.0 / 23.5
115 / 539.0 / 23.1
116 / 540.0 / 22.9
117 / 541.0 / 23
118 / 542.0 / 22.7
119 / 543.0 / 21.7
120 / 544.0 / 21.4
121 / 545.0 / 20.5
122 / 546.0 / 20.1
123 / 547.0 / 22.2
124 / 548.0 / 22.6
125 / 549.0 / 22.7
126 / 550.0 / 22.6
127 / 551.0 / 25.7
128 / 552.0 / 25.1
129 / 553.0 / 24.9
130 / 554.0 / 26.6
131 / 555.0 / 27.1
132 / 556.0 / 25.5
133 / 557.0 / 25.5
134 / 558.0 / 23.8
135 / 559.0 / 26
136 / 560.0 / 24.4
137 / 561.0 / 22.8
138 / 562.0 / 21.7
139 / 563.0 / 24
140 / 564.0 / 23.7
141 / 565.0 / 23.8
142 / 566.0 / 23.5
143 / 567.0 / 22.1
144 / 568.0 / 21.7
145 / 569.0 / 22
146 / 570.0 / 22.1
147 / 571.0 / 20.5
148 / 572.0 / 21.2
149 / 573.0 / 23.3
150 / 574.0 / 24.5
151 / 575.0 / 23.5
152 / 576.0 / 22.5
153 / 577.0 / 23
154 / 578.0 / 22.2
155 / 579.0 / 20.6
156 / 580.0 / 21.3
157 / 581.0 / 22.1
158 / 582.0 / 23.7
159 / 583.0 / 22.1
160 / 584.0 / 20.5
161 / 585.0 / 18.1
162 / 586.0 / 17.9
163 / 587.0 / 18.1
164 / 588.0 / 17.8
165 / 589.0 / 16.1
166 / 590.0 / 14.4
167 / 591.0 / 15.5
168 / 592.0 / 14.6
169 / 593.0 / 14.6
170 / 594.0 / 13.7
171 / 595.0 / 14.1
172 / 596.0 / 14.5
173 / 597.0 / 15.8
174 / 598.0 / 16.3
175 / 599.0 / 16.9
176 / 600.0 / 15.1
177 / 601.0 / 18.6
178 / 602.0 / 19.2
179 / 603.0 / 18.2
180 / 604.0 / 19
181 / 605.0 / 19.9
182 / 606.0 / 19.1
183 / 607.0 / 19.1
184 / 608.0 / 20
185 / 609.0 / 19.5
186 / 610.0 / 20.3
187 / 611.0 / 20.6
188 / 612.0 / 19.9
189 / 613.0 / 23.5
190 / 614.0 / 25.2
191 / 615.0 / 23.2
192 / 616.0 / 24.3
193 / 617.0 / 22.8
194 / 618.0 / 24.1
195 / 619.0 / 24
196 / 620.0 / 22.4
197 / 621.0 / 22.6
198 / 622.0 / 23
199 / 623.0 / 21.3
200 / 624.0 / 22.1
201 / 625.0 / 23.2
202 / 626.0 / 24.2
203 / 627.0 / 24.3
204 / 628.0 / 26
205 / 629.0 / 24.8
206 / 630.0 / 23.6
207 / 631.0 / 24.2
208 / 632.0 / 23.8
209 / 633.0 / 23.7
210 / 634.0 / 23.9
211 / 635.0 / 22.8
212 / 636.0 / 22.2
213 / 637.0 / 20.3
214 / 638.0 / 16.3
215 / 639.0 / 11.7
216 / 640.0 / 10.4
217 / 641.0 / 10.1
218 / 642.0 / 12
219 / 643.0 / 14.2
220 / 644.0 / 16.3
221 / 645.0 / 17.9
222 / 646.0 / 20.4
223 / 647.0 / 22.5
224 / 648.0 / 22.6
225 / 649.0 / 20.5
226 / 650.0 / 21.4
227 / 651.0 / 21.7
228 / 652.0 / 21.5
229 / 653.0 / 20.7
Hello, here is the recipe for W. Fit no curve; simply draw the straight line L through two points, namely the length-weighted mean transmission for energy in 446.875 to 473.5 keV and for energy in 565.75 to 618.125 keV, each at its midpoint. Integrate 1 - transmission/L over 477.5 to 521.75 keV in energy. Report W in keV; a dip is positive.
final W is 6.04 keV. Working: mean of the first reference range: 34.1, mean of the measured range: 25.8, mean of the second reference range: 19.8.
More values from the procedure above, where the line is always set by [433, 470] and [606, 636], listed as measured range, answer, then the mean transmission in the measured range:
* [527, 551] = 5.2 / 22.9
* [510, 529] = 4.8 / 23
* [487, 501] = 2.8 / 26.3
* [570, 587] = 3.0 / 21.6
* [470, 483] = 1.0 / 31.7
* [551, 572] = 2.8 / 23.8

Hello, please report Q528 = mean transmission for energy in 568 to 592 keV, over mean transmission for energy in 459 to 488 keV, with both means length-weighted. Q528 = 0.64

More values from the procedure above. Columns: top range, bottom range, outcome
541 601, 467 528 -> 0.79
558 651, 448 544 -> 0.74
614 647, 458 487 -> 0.64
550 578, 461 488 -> 0.74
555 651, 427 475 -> 0.56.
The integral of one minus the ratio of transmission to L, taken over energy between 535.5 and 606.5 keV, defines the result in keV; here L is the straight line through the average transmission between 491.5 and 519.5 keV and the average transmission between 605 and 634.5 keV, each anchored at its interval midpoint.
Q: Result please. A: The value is 7.0 keV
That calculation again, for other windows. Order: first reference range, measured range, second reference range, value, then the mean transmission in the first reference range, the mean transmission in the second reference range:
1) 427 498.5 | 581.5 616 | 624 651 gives 7.00 keV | 34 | 20.2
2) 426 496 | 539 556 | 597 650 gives 2.29 keV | 34.4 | 20.4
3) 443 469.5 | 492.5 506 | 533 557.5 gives 1.78 keV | 34.6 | 23.5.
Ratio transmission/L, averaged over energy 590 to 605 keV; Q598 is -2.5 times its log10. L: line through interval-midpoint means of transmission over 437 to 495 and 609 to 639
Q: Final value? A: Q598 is 0.44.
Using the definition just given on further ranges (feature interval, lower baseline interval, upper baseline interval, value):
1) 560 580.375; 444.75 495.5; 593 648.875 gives 0.07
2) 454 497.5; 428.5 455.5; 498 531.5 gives 0.02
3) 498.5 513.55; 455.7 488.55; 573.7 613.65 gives 0.17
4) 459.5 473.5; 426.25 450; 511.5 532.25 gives 0.00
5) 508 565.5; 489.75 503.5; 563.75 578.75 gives 0.04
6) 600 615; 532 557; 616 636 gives 0.17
